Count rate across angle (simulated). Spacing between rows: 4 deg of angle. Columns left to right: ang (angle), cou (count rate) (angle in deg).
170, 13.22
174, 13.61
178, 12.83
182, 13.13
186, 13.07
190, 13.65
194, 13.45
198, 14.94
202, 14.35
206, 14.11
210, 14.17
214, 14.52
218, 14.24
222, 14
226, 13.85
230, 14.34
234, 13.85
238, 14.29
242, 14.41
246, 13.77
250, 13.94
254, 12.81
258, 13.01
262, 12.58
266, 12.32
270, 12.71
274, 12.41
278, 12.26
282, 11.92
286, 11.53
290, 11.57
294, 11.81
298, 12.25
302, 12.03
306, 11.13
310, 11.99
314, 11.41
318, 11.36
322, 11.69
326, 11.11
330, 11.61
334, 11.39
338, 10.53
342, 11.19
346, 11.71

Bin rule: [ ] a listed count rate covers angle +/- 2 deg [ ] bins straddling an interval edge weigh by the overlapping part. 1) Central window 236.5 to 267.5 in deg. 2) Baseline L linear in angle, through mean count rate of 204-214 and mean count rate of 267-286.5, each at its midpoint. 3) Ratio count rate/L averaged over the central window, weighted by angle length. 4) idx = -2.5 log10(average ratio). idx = -0.04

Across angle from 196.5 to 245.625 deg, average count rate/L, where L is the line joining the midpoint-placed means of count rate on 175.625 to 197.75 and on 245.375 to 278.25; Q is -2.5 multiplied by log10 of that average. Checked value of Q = -0.09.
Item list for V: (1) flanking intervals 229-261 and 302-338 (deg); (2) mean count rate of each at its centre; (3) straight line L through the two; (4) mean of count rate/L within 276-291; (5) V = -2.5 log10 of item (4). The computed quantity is 0.06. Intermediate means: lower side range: 13.7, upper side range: 11.4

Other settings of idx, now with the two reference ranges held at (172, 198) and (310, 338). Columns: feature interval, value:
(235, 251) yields -0.12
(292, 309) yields -0.01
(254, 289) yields -0.02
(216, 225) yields -0.10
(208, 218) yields -0.10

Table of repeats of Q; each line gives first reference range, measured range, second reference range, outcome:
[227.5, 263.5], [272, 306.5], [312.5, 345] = 0.05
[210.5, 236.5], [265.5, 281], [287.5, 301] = 0.01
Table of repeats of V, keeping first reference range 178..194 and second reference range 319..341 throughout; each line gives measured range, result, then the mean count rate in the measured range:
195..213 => -0.107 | 14.3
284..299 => 0.003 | 11.8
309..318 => -0.009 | 11.6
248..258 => -0.083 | 13.3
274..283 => -0.018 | 12.2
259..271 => -0.035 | 12.6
